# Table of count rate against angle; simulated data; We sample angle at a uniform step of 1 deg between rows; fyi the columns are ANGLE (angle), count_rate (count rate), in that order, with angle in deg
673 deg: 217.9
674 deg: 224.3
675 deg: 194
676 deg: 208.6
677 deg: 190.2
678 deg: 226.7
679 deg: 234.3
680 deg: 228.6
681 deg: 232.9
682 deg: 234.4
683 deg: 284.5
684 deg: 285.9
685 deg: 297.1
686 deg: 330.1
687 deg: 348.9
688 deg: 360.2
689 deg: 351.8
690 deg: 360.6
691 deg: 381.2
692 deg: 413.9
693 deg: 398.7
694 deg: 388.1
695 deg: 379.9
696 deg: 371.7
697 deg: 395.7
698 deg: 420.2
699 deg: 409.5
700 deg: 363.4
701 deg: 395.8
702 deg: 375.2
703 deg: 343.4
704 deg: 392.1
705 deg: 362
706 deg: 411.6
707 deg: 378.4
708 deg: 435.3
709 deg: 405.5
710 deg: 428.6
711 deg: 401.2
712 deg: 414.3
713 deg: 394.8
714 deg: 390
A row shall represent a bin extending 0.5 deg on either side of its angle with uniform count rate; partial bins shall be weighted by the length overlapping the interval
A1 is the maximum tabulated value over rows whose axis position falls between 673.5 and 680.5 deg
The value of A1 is 234.3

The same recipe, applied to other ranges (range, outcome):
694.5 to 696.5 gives 379.9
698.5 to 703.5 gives 409.5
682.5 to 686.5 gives 330.1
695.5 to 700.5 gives 420.2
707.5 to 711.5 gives 435.3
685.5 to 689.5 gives 360.2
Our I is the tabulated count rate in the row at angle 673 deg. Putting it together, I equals 217.9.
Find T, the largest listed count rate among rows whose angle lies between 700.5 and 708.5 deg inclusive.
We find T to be 435.3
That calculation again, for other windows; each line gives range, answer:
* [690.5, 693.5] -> 413.9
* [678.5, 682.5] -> 234.4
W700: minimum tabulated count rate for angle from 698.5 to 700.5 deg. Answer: 363.4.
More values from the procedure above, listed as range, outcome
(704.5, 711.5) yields 362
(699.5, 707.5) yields 343.4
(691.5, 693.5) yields 398.7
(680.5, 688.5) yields 232.9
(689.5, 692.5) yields 360.6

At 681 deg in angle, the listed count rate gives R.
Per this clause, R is 232.9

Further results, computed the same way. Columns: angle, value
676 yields 208.6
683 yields 284.5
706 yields 411.6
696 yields 371.7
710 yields 428.6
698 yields 420.2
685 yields 297.1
